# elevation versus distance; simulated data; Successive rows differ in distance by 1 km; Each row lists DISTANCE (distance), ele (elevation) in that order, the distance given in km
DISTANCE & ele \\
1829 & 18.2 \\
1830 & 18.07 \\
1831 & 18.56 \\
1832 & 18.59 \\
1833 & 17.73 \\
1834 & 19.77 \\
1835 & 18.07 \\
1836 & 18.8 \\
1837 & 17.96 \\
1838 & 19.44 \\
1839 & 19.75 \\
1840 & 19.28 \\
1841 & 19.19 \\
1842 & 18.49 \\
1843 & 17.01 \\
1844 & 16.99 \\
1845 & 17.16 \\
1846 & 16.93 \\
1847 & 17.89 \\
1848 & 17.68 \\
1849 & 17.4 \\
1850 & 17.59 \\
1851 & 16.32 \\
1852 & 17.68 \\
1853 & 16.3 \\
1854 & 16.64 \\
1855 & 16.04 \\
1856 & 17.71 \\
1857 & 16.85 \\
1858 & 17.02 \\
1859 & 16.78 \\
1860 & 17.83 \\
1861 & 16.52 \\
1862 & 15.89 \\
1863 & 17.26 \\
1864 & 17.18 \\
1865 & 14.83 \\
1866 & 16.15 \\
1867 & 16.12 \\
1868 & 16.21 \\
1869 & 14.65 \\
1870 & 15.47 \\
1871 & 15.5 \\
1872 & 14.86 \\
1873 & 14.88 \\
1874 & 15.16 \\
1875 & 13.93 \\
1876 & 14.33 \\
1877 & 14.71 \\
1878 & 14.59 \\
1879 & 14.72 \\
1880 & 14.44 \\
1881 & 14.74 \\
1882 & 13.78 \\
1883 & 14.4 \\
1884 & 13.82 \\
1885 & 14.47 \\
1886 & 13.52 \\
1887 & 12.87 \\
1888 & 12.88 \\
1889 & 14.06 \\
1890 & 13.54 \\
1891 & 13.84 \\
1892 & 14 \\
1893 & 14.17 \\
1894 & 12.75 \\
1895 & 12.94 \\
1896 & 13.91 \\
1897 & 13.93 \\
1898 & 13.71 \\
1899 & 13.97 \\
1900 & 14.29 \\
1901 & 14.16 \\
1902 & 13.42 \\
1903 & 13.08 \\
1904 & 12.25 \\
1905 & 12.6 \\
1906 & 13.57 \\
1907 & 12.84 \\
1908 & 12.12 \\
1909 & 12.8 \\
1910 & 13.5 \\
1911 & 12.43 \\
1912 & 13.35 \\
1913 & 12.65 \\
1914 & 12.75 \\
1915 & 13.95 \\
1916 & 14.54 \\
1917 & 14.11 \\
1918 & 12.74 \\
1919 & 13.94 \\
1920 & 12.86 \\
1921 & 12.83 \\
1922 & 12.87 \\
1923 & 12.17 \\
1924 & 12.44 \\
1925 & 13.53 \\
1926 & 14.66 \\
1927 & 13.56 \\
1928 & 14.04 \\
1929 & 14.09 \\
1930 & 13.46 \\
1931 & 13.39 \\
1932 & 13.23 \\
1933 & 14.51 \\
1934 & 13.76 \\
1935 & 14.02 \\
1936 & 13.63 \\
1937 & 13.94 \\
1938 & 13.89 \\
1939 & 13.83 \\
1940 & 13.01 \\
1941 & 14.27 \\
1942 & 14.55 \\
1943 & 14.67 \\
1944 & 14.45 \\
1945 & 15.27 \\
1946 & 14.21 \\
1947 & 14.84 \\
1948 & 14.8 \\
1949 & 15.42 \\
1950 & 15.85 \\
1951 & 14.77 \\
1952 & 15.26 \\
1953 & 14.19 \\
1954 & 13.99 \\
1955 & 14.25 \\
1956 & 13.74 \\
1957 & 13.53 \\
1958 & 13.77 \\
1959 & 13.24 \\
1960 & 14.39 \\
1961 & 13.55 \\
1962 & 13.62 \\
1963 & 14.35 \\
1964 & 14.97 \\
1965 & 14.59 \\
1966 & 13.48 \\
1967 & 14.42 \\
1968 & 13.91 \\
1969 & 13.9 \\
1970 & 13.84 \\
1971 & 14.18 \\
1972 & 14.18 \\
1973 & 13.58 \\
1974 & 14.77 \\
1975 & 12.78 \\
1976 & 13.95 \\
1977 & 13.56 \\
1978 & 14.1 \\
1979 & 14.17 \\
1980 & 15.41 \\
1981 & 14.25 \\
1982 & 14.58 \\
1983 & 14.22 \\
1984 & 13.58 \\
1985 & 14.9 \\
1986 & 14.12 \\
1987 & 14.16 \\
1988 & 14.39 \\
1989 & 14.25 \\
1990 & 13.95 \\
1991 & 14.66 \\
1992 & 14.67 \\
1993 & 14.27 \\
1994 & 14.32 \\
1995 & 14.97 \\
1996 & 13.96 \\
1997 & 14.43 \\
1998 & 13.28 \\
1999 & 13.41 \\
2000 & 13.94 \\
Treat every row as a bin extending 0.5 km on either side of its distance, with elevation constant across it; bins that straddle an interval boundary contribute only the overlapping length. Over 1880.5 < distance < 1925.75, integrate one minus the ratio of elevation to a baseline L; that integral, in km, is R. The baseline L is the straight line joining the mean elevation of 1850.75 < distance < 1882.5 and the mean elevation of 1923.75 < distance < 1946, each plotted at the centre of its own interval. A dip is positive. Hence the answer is 4.24 km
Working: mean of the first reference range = 15.8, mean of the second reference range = 13.9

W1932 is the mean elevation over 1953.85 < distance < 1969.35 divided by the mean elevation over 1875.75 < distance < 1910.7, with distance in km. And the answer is 1.02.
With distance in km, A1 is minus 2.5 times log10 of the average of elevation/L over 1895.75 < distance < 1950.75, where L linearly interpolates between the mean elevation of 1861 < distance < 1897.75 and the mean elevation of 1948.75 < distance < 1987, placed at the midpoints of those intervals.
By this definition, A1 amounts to 0.054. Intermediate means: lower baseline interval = 14.6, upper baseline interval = 14.2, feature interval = 13.7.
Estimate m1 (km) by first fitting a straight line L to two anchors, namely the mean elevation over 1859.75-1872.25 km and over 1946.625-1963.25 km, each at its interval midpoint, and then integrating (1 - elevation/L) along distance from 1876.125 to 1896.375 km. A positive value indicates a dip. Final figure 2.2 km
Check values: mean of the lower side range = 16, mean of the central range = 13.9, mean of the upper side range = 14.3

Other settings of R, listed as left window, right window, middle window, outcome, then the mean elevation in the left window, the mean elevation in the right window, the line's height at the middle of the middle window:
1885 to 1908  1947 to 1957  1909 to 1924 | 0.79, 13.5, 14.6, 13.9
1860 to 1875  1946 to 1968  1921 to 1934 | 1.16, 15.8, 14.3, 14.8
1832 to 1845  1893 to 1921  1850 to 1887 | 1.49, 18.5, 13.3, 16.2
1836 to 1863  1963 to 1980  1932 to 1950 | 0.74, 17.5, 14.1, 14.9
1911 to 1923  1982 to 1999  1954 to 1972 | -0.16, 13.2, 14.2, 13.9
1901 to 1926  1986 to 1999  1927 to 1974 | -1.77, 13.1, 14.2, 13.6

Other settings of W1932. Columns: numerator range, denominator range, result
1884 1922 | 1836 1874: 0.79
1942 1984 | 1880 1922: 1.06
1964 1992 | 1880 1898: 1.03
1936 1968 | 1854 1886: 0.92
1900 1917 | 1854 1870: 0.80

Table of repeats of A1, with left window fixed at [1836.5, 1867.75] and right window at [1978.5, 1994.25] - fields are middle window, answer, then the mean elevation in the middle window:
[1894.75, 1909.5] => 0.21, 13.3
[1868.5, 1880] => 0.14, 14.8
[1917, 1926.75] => 0.19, 13.2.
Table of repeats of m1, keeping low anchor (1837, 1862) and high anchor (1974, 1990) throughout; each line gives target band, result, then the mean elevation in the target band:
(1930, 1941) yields 1.15 km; 13.7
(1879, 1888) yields 1.44 km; 14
